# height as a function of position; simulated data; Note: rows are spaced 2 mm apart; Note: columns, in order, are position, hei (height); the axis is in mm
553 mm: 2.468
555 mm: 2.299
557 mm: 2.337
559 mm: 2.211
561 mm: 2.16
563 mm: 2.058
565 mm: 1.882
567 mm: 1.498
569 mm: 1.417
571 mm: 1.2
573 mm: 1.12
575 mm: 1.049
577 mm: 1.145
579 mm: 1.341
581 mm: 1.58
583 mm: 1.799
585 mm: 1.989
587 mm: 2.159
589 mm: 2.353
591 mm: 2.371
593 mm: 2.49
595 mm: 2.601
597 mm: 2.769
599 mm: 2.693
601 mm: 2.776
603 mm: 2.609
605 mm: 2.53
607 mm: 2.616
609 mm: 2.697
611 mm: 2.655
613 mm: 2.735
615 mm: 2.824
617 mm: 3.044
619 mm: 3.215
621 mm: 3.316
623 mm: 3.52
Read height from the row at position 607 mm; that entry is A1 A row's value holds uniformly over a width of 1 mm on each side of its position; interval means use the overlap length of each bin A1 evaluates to 2.616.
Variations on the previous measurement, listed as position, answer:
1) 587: 2.159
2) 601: 2.776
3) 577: 1.145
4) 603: 2.609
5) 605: 2.53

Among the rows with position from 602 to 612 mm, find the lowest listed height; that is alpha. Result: 2.53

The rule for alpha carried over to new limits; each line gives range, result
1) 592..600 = 2.49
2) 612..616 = 2.735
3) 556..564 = 2.058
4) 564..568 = 1.498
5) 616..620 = 3.044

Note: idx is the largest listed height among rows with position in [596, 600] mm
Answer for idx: 2.769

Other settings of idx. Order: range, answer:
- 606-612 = 2.697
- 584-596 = 2.601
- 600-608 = 2.776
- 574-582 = 1.58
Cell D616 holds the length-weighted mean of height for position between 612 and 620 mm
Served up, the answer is 2.95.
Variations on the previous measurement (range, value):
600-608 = 2.63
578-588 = 1.77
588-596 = 2.45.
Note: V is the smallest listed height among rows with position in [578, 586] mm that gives 1.341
